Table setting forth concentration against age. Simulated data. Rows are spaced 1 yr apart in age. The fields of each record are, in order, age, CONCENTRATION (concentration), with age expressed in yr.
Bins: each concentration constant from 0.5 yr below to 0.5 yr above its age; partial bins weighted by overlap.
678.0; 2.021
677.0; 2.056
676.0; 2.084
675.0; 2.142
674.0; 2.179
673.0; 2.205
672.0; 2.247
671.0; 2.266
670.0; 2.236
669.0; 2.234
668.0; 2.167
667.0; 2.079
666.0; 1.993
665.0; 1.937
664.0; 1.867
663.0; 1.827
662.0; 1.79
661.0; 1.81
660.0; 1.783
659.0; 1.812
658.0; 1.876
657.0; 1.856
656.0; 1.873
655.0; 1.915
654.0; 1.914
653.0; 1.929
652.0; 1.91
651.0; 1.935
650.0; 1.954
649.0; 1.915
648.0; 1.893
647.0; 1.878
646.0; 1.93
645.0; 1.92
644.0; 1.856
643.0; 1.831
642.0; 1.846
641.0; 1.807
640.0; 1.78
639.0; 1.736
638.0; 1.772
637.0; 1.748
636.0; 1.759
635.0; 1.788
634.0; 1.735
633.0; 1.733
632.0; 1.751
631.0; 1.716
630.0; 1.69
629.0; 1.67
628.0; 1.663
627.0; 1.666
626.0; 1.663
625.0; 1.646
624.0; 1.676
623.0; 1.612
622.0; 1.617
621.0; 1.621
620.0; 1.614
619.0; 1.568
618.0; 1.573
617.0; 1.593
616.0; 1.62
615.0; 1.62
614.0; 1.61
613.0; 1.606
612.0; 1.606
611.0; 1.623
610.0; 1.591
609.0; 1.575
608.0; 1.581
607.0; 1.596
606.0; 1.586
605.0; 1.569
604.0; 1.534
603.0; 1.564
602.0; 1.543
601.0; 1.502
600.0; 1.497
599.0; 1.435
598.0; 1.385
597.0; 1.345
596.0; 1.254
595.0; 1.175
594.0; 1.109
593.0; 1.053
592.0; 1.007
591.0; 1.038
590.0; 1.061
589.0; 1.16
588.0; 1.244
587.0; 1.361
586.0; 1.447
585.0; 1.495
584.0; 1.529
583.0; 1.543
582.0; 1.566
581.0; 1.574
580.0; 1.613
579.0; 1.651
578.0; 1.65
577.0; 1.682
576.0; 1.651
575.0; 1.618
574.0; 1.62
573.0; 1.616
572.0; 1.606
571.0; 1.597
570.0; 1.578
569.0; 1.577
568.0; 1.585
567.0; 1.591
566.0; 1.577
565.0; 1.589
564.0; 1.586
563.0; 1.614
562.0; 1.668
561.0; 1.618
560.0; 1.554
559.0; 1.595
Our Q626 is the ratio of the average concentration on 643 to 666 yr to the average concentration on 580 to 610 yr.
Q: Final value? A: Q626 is 1.35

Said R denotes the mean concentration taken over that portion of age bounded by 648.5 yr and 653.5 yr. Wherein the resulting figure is 1.93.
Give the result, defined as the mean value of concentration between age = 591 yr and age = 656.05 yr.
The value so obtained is 1.64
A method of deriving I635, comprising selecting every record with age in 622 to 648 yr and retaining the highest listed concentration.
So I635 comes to 1.93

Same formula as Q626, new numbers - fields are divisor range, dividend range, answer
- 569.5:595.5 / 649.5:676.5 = 1.39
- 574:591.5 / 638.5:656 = 1.28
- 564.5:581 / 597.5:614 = 0.96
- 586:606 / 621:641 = 1.30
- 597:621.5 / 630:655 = 1.17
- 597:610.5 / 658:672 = 1.30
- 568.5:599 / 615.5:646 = 1.20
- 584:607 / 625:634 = 1.26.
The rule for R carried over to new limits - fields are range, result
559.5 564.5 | 1.61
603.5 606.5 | 1.56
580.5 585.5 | 1.54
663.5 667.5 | 1.97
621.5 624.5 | 1.64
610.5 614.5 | 1.61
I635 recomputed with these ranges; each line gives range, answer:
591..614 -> 1.623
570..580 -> 1.682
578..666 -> 1.993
